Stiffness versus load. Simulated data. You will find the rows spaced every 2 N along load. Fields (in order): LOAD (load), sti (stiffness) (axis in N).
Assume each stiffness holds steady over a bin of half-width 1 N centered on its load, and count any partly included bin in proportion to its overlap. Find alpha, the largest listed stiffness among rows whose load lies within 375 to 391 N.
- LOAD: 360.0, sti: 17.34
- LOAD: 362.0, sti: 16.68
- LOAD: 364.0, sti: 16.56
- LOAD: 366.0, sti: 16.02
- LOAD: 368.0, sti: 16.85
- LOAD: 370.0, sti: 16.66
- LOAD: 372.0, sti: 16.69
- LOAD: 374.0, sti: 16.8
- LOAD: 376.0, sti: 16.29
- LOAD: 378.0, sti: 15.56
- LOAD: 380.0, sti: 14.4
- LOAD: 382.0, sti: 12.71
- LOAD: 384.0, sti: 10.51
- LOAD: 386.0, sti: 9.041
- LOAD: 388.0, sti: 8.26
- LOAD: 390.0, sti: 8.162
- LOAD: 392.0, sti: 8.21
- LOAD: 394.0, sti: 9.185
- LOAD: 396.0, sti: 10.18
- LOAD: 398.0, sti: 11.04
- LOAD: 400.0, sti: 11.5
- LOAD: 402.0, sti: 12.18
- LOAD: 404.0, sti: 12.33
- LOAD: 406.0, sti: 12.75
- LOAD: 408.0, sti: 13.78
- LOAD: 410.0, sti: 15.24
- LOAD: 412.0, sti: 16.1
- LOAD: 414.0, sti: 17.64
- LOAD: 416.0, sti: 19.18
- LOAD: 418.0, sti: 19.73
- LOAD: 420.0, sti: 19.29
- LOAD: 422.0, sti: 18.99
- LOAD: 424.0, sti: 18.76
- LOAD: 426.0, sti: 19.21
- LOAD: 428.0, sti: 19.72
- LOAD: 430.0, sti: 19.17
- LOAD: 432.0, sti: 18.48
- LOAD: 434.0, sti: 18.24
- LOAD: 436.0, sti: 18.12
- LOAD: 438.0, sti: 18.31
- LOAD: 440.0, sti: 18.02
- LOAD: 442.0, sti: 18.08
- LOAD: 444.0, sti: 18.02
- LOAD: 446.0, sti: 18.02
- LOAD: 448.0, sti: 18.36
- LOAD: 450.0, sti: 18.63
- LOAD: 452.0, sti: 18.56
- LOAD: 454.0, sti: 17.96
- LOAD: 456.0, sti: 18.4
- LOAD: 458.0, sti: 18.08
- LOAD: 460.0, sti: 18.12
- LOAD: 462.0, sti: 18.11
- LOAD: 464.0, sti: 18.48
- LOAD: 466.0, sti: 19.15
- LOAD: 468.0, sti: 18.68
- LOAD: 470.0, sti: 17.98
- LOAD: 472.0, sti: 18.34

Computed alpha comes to 16.29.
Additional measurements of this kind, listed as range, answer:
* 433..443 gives 18.31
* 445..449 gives 18.36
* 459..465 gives 18.48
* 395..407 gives 12.75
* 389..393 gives 8.21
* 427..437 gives 19.72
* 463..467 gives 19.15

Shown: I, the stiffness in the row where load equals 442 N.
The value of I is 18.08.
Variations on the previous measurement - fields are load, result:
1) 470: 17.98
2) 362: 16.68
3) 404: 12.33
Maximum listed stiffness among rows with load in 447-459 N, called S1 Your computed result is 18.63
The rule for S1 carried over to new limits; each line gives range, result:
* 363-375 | 16.85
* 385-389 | 9.041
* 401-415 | 17.64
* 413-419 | 19.73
